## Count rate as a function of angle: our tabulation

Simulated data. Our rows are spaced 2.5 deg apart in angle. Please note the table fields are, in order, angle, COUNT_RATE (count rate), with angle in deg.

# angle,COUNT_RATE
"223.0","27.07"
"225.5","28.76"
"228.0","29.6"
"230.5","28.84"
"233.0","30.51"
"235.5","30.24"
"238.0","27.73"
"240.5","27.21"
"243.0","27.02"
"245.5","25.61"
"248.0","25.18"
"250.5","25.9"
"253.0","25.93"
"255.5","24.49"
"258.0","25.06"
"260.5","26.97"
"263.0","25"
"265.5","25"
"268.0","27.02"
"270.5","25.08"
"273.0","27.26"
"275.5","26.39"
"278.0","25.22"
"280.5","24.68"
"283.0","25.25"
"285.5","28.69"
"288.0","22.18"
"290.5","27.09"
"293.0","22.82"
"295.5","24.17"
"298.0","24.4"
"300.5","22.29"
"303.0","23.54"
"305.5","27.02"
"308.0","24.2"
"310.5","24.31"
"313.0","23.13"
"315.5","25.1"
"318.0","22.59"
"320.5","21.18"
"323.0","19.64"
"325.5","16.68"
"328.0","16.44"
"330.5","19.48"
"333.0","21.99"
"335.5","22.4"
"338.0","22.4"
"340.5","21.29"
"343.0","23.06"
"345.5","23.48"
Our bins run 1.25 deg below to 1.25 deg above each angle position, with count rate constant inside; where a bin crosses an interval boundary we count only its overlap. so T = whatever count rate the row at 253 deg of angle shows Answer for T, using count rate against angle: 25.93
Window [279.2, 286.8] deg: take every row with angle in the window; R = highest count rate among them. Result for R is 28.69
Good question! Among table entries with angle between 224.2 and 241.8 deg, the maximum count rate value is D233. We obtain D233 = 30.51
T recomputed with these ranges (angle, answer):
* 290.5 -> 27.09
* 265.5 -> 25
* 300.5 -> 22.29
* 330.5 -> 19.48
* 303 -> 23.54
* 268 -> 27.02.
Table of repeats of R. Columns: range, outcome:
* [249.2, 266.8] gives 26.97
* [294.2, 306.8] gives 27.02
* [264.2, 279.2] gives 27.26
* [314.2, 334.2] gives 25.1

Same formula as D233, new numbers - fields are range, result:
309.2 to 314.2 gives 24.31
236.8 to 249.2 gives 27.73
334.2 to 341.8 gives 22.4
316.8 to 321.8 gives 22.59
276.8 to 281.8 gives 25.22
